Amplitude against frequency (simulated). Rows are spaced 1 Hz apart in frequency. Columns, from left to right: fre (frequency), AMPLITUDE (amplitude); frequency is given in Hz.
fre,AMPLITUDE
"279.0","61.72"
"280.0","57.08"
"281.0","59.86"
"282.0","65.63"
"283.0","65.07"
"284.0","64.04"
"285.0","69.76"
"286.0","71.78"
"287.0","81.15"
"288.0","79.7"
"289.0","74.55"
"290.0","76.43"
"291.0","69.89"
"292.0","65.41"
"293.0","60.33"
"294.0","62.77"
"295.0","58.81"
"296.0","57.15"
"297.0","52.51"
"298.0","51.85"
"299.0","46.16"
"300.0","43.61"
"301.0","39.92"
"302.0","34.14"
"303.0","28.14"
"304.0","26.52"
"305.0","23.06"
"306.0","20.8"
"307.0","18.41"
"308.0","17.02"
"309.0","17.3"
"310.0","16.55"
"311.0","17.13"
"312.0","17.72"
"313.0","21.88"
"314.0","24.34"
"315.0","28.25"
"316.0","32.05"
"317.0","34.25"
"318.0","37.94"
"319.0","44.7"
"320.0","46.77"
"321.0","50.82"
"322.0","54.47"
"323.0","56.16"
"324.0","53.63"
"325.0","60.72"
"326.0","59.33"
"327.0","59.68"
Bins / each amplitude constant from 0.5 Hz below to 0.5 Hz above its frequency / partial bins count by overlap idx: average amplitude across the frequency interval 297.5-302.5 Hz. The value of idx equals 43.1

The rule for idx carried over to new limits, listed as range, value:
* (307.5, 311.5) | 17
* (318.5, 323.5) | 50.6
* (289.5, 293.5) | 68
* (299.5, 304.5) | 34.5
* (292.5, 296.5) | 59.8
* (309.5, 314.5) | 19.5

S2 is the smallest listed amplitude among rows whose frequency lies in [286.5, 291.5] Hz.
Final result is 69.89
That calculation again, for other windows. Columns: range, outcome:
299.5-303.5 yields 28.14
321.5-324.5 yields 53.63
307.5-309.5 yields 17.02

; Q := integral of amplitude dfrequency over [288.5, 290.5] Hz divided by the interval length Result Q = 75.5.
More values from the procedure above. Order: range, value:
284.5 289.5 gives 75.4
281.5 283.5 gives 65.3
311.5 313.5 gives 19.8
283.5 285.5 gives 66.9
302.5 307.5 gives 23.4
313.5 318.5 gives 31.4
